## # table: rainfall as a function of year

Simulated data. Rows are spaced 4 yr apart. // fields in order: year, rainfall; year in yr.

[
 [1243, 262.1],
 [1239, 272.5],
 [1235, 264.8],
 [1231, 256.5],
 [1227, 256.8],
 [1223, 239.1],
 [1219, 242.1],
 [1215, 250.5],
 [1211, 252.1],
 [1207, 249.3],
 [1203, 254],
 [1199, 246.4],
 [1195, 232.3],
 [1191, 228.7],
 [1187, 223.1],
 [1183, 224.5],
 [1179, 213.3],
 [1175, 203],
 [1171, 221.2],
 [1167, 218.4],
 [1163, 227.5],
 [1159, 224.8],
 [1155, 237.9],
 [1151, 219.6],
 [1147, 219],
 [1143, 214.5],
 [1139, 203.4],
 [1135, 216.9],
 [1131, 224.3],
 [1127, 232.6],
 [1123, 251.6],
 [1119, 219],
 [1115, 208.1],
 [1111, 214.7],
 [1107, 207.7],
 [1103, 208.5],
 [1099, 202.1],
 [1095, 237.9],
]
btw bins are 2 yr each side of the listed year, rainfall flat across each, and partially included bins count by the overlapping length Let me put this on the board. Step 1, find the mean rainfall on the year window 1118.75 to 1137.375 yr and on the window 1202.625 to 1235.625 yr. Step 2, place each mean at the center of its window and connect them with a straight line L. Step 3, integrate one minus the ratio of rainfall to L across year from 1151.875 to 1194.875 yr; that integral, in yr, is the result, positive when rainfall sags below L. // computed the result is 3.1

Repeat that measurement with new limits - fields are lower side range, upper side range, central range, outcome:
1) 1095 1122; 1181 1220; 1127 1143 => 0.3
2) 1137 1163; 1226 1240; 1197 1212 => -0.1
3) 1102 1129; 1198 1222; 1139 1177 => 2.2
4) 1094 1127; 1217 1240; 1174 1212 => 1.7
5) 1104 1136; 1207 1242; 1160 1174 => 0.9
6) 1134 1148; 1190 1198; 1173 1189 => 0.8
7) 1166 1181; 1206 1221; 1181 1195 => 0.0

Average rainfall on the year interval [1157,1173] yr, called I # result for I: 223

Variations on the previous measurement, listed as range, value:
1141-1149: 217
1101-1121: 212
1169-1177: 212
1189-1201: 236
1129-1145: 215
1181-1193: 225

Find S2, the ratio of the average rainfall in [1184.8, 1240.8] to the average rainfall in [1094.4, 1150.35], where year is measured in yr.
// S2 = 1.1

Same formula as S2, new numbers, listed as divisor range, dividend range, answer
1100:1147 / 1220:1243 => 1.18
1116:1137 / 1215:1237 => 1.10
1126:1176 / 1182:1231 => 1.10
